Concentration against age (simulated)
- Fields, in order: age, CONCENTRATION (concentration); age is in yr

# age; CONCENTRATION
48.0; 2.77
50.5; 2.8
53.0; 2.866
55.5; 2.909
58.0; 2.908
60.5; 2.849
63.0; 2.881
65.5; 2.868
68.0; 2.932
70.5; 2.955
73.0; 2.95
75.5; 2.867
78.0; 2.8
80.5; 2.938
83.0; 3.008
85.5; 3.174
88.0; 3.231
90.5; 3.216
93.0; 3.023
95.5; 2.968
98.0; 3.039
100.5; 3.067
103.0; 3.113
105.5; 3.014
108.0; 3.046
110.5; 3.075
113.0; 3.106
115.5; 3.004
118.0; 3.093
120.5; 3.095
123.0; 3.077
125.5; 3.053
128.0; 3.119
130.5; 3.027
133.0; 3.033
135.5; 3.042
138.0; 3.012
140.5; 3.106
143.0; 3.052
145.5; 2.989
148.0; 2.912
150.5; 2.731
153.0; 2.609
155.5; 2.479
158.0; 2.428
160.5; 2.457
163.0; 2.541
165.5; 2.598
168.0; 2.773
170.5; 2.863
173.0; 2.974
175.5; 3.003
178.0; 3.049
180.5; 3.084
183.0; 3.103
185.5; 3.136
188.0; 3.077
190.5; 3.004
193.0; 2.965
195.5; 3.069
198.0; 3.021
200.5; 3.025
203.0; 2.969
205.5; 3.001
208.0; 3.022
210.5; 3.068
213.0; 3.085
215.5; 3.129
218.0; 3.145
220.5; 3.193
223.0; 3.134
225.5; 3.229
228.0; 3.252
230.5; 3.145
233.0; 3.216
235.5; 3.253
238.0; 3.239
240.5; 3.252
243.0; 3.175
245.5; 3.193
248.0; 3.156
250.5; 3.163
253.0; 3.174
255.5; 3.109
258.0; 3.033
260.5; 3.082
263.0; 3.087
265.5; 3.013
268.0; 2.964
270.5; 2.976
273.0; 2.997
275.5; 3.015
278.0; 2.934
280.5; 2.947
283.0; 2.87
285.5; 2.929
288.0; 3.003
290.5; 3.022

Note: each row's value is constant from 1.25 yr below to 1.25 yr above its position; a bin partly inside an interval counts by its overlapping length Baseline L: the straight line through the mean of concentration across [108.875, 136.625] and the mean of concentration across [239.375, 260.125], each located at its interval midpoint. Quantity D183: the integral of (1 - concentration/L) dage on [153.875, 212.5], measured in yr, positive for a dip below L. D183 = 3.9 yr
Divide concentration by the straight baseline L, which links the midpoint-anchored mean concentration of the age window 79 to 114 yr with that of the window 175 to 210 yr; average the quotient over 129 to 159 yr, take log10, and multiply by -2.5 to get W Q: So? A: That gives 0.07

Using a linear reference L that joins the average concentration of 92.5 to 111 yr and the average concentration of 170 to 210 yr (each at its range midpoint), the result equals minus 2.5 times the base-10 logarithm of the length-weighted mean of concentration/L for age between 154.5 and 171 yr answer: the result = 0.17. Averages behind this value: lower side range 3.04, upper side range 3.03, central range 2.58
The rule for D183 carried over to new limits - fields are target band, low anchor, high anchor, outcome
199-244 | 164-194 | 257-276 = -2.2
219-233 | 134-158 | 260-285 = -1.2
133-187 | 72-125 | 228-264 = 4.1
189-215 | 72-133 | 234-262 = 0.8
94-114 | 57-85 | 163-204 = -0.8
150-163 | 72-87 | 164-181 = 1.7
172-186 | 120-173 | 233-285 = -0.6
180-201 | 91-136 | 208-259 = 0.5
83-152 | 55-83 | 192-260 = -1.9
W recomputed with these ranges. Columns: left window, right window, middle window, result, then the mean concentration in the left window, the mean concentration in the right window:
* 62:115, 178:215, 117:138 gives -0.01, 3.01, 3.05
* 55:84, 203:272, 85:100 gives -0.06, 2.9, 3.13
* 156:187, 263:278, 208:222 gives -0.08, 2.83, 3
